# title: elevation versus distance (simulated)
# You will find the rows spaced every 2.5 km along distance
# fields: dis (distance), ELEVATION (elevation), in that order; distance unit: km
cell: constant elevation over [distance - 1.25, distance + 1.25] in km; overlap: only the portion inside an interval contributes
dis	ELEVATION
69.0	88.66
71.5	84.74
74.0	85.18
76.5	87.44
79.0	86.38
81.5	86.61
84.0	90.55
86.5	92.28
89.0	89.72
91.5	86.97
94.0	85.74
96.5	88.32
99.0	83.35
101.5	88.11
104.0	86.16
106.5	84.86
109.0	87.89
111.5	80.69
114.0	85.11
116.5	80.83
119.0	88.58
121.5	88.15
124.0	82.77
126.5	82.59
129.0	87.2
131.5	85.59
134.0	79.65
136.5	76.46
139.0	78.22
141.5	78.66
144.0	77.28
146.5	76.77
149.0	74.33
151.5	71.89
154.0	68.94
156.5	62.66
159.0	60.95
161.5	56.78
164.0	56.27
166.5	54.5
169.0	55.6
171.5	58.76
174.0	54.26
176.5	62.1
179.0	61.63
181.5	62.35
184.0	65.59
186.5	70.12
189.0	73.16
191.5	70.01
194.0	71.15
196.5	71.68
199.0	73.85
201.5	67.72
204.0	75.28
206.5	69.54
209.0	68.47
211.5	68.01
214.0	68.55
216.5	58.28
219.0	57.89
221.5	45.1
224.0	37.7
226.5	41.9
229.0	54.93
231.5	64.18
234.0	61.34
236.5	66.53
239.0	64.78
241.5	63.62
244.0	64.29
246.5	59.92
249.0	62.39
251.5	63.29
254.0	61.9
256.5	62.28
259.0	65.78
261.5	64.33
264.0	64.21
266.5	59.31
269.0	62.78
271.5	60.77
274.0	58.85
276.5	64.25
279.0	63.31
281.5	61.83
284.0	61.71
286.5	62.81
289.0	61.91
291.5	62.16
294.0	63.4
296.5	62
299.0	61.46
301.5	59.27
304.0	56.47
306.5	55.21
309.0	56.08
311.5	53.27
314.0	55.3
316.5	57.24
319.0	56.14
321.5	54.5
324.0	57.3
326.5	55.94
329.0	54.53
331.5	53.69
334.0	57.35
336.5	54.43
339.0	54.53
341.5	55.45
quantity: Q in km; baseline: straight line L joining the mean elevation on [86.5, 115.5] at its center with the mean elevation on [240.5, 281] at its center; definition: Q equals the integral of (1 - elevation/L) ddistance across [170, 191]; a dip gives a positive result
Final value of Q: 3.04 km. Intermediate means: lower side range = 86.3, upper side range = 62.6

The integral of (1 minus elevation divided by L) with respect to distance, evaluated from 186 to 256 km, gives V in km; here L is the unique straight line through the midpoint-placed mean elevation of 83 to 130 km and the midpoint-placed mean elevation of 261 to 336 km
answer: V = 6.8 km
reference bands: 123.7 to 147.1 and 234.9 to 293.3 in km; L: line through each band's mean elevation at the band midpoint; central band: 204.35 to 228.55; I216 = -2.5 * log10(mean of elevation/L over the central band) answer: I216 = 0.20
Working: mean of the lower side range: 80.5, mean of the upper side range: 62.7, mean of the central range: 57.9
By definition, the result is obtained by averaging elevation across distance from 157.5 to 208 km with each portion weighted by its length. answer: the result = 64.6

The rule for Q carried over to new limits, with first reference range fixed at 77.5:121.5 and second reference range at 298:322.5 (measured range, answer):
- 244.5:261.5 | 0.49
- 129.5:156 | 1.26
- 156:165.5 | 2.33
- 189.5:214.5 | 0.49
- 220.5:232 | 3.46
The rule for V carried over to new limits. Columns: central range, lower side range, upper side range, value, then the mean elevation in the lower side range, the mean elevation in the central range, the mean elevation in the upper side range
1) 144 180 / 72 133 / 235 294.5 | 6.81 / 86.2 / 63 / 62.8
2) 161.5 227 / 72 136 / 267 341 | 9.89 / 85.9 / 62.4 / 58.5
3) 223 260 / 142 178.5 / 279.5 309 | 1.27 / 63.9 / 59.8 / 60.6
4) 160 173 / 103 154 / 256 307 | 3.41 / 81.3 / 56.4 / 61.7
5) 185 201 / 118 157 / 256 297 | 0.22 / 79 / 71.4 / 62.5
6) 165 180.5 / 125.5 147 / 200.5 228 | 2.81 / 80.4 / 57.9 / 59.7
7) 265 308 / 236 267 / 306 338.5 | -1.17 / 63.3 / 61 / 55.4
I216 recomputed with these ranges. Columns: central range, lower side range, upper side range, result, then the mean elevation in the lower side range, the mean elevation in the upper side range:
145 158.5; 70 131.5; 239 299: 0.13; 86.3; 62.5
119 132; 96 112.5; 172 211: -0.06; 85.6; 67.6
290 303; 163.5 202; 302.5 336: -0.08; 64.4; 55.6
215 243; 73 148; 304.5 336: 0.21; 84.6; 55.5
